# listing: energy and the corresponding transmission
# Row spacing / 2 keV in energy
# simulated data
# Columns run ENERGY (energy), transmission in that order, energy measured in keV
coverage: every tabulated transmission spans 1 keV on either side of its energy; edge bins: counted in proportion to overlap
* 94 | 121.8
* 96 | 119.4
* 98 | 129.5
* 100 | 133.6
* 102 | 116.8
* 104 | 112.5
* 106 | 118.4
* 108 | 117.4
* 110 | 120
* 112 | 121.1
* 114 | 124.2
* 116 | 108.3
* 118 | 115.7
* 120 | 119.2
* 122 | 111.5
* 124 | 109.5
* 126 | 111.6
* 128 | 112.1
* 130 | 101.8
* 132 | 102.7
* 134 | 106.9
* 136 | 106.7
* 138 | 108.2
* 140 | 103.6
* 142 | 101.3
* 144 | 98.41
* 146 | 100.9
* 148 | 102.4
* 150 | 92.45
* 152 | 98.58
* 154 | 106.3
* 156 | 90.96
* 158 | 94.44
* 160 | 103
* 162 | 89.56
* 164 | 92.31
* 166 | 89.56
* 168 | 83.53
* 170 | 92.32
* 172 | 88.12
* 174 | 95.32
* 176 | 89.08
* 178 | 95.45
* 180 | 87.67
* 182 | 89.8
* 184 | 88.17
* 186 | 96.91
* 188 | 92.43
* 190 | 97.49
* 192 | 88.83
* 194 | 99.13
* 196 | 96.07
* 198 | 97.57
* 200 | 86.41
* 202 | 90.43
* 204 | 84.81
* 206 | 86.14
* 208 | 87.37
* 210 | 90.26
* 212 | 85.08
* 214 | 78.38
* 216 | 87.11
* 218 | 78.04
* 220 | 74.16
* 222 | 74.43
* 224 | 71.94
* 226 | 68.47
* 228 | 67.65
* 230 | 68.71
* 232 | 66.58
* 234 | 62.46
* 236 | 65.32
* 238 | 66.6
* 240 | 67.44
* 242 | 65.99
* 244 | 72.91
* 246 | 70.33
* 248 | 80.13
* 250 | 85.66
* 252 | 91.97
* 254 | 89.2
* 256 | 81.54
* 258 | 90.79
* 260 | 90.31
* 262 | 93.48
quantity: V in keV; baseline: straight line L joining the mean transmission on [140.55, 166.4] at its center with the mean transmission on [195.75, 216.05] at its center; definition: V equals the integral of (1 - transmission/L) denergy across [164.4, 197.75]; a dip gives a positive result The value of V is 0.09 keV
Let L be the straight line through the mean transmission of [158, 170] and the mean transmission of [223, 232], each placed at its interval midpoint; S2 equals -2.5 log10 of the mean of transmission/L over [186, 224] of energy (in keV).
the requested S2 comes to -0.13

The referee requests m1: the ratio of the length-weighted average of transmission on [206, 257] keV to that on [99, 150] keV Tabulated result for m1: 0.69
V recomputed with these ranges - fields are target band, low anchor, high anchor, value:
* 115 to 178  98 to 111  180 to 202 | 3.8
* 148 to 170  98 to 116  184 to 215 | 2.0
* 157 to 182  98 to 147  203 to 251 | 1.0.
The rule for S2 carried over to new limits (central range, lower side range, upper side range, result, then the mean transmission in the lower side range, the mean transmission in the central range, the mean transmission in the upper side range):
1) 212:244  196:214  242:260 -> 0.19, 88.4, 71.4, 82.3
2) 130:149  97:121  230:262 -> 0.07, 120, 103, 76.8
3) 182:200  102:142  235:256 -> -0.02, 112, 93.9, 75.8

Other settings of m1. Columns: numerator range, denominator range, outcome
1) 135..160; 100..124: 0.86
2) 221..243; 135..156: 0.67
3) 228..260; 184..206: 0.81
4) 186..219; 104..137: 0.79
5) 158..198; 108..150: 0.85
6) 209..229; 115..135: 0.71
